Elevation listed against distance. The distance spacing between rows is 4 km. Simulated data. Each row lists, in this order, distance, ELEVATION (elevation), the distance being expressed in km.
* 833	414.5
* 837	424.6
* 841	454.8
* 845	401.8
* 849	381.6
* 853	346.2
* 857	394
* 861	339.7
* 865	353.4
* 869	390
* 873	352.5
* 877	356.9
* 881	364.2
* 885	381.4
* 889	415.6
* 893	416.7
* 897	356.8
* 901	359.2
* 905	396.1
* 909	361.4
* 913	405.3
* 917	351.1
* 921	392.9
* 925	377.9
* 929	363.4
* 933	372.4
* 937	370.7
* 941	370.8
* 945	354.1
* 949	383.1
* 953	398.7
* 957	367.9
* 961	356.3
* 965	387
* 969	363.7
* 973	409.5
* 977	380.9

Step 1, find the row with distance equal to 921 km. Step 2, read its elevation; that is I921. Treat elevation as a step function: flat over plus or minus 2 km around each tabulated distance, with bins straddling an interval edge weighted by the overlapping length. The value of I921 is 392.9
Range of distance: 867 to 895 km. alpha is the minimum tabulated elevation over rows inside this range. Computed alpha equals 352.5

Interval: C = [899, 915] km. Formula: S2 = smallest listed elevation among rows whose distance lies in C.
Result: 359.2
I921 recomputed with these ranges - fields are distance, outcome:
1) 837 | 424.6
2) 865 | 353.4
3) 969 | 363.7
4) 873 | 352.5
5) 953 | 398.7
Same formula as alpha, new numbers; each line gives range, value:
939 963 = 354.1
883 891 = 381.4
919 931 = 363.4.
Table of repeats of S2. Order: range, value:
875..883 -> 356.9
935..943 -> 370.7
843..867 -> 339.7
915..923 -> 351.1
